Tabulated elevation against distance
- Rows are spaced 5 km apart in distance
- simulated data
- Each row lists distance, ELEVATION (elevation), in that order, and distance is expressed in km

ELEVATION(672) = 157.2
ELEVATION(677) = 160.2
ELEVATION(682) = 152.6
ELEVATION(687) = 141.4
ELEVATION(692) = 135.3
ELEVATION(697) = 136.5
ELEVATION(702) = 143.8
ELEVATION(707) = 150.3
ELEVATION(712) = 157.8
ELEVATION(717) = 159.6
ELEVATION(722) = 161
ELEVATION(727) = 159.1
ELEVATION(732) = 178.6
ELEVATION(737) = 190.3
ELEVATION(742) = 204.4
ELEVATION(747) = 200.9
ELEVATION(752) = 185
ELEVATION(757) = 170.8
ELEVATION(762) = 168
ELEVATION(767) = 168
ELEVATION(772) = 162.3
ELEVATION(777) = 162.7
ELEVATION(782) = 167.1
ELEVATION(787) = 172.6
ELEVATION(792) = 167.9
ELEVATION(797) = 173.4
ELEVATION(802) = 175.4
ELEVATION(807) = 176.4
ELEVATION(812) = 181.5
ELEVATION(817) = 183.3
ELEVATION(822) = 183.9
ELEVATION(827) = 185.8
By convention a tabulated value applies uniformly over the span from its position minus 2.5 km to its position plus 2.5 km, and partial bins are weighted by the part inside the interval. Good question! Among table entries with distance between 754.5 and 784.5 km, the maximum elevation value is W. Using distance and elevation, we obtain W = 170.8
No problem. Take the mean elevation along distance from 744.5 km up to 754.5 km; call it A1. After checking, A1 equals 193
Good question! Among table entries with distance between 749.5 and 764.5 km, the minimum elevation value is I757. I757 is 168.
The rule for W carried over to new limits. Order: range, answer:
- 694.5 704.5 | 143.8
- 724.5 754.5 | 204.4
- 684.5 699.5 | 141.4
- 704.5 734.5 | 178.6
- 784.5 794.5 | 172.6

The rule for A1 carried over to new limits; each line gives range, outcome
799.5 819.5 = 179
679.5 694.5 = 143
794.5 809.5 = 175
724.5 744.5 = 183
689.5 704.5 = 139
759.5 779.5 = 165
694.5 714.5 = 147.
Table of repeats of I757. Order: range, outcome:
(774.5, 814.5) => 162.7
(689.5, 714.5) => 135.3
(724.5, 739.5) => 159.1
